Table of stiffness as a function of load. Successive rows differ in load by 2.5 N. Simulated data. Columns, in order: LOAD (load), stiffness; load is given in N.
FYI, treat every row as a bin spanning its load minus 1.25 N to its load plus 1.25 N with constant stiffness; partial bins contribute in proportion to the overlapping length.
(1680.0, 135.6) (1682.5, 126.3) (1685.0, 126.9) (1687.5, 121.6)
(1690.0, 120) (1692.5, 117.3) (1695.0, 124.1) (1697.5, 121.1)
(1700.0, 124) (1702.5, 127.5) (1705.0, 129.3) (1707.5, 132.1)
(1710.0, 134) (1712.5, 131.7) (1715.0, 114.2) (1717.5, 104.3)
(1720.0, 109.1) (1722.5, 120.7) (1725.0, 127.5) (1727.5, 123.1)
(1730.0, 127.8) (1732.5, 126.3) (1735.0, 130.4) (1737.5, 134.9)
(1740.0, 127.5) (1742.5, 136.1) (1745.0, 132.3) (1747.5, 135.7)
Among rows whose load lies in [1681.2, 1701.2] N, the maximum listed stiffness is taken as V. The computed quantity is 126.9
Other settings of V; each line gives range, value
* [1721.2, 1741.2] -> 134.9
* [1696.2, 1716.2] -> 134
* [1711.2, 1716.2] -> 131.7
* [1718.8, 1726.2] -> 127.5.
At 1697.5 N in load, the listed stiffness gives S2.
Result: 121.1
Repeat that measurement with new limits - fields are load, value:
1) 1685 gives 126.9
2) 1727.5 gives 123.1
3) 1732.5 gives 126.3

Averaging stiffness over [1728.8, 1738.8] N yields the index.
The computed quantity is 130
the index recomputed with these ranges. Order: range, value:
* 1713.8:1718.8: 109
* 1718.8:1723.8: 115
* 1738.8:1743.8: 132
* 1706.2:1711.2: 133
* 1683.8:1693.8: 121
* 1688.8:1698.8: 121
